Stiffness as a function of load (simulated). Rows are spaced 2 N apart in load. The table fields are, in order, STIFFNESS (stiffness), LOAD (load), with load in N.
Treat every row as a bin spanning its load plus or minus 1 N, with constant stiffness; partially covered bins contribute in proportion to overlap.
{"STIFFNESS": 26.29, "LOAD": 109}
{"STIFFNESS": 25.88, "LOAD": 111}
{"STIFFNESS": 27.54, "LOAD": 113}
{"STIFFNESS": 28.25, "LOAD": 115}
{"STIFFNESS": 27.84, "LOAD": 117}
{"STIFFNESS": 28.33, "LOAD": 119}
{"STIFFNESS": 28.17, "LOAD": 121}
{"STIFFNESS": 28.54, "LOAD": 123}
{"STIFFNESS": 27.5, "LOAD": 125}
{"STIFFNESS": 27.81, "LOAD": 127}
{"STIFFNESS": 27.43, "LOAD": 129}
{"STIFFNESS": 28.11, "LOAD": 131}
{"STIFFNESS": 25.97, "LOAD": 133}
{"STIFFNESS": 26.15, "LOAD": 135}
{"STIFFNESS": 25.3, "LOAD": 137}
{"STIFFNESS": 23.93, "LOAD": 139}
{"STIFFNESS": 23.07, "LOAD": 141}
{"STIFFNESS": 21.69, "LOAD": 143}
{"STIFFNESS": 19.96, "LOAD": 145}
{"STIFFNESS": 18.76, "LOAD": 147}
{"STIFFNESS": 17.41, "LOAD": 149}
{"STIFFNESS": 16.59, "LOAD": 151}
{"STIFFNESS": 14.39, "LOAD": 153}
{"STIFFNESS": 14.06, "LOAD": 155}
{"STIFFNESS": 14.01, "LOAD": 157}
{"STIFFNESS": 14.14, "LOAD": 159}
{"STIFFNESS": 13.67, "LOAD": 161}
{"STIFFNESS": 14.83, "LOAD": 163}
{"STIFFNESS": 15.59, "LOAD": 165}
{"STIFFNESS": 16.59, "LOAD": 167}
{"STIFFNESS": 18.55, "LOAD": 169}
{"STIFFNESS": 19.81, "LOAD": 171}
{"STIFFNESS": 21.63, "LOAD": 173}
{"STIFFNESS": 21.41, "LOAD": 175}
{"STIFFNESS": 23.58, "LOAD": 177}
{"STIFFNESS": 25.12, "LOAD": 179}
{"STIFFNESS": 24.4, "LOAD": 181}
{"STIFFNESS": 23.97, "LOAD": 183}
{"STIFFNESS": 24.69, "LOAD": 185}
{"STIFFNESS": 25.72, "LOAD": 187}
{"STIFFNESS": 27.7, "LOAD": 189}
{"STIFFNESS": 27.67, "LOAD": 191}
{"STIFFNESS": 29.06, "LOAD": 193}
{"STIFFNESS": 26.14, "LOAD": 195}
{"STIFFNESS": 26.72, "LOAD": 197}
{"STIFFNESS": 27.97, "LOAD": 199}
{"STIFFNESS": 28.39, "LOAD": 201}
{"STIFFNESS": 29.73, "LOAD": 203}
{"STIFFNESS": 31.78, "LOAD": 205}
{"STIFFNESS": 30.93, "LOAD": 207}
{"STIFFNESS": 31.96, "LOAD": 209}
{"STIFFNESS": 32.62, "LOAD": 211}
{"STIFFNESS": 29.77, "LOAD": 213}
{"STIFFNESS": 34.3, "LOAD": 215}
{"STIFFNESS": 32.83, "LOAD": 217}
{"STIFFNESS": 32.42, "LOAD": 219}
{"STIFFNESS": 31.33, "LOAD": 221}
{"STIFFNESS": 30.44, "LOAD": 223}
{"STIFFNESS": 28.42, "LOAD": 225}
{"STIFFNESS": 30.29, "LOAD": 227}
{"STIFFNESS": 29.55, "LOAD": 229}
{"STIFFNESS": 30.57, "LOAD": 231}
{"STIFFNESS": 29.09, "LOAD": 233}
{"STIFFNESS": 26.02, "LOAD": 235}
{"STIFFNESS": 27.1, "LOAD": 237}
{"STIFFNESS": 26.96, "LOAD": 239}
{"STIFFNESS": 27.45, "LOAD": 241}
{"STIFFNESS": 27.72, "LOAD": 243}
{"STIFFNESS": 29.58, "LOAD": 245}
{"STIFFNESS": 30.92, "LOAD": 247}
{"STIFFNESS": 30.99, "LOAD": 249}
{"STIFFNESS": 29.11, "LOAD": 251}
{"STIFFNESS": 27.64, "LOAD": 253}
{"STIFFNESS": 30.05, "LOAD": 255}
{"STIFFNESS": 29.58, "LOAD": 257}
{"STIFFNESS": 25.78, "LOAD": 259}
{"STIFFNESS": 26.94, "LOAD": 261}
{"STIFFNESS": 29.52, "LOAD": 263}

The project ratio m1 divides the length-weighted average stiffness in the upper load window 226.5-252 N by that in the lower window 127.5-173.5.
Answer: 1.46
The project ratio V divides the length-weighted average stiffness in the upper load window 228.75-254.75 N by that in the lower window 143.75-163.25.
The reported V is 1.80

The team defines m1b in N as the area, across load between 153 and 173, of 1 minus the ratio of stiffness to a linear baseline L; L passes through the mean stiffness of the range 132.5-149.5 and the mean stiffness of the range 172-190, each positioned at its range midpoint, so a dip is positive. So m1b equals 6.4 N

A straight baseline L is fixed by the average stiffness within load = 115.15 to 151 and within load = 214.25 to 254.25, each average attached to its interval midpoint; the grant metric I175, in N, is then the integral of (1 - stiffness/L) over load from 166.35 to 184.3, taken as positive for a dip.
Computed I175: 3.4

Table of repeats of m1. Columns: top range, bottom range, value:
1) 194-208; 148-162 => 1.93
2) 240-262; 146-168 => 1.86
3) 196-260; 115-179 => 1.37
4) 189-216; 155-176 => 1.76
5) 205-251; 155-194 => 1.43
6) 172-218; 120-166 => 1.31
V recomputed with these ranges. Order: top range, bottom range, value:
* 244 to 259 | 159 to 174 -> 1.73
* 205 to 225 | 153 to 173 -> 1.99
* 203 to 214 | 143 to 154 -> 1.76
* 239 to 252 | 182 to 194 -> 1.10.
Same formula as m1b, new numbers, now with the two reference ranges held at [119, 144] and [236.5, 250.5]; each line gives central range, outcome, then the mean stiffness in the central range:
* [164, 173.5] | 3.1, 18.3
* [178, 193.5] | 0.9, 25.9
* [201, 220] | -2.5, 31.6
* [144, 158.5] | 5.6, 16.4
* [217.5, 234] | -1.2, 30.3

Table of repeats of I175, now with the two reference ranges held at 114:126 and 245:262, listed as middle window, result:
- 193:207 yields 0.0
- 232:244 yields 0.6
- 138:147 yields 2.1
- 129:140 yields 0.8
